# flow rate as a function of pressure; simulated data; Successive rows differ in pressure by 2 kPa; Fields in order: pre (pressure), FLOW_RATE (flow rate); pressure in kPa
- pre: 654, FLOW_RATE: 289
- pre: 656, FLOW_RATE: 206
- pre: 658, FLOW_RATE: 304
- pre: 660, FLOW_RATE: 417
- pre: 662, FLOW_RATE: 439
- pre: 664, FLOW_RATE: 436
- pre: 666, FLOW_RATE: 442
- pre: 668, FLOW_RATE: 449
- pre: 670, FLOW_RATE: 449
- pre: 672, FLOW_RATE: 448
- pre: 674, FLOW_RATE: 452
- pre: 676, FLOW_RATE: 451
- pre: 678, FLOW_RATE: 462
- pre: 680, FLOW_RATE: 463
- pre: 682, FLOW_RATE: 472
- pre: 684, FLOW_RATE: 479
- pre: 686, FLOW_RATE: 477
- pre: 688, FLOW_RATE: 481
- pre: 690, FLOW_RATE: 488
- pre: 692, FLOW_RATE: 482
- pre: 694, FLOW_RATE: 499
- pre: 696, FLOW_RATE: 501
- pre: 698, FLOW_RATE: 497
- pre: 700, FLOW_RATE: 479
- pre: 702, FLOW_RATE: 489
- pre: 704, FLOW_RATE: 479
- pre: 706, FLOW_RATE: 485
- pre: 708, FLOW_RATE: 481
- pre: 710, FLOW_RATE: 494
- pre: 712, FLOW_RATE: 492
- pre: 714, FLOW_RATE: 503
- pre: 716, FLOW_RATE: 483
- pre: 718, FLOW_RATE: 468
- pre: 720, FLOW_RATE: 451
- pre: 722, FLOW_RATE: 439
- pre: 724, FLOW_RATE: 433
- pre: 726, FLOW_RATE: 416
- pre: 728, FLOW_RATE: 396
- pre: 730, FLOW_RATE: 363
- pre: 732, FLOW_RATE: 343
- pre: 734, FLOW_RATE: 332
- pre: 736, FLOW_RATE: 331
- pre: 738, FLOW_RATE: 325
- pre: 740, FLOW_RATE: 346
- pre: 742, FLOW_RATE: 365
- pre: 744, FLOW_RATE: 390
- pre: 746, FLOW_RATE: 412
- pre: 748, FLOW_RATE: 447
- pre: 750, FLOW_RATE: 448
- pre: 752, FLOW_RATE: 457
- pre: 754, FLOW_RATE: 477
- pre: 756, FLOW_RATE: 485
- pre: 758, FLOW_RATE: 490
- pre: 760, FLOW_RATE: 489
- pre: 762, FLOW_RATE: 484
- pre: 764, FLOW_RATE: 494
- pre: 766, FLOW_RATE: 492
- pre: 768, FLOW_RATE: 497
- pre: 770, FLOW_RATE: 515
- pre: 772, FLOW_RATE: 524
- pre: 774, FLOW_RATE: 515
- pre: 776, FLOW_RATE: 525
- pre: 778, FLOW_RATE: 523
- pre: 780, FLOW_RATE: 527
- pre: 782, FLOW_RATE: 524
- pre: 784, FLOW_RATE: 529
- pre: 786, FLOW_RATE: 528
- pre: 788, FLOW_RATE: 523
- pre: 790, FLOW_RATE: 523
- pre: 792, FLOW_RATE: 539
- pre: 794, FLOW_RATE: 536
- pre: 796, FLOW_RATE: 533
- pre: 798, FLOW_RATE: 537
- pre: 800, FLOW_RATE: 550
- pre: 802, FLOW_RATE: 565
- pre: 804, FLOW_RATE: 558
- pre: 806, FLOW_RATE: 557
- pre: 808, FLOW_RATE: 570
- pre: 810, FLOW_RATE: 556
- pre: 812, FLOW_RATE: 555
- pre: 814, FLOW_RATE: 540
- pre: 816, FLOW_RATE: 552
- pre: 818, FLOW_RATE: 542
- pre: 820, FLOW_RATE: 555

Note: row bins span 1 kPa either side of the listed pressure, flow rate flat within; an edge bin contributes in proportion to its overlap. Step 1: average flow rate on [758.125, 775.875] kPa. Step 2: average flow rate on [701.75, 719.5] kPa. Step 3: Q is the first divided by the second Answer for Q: 1.04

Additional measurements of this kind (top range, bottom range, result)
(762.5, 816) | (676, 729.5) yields 1.13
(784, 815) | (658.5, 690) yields 1.20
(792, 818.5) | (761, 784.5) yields 1.07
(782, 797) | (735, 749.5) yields 1.41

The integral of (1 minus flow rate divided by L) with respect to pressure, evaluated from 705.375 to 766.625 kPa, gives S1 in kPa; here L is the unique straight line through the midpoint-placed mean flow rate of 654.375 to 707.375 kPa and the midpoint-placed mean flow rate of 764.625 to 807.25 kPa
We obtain 7.0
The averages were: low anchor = 449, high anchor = 529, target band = 435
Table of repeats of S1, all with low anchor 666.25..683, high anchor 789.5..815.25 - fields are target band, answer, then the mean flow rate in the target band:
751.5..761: 0.6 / 481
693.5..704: -0.4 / 491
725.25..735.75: 2.7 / 366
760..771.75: 0.5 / 498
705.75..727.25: 0.8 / 466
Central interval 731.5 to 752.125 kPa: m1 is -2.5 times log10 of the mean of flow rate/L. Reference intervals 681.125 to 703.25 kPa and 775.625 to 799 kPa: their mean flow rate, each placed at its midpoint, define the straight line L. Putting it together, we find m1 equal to 0.32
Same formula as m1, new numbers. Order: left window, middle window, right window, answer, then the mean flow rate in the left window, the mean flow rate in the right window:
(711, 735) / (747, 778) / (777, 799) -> 0.00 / 427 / 529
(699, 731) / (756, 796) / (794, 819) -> 0.01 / 459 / 551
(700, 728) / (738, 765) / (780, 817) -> 0.14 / 468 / 543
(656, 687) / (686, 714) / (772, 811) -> -0.07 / 435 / 537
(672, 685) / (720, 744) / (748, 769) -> 0.25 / 462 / 480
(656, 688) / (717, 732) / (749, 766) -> 0.11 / 436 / 479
